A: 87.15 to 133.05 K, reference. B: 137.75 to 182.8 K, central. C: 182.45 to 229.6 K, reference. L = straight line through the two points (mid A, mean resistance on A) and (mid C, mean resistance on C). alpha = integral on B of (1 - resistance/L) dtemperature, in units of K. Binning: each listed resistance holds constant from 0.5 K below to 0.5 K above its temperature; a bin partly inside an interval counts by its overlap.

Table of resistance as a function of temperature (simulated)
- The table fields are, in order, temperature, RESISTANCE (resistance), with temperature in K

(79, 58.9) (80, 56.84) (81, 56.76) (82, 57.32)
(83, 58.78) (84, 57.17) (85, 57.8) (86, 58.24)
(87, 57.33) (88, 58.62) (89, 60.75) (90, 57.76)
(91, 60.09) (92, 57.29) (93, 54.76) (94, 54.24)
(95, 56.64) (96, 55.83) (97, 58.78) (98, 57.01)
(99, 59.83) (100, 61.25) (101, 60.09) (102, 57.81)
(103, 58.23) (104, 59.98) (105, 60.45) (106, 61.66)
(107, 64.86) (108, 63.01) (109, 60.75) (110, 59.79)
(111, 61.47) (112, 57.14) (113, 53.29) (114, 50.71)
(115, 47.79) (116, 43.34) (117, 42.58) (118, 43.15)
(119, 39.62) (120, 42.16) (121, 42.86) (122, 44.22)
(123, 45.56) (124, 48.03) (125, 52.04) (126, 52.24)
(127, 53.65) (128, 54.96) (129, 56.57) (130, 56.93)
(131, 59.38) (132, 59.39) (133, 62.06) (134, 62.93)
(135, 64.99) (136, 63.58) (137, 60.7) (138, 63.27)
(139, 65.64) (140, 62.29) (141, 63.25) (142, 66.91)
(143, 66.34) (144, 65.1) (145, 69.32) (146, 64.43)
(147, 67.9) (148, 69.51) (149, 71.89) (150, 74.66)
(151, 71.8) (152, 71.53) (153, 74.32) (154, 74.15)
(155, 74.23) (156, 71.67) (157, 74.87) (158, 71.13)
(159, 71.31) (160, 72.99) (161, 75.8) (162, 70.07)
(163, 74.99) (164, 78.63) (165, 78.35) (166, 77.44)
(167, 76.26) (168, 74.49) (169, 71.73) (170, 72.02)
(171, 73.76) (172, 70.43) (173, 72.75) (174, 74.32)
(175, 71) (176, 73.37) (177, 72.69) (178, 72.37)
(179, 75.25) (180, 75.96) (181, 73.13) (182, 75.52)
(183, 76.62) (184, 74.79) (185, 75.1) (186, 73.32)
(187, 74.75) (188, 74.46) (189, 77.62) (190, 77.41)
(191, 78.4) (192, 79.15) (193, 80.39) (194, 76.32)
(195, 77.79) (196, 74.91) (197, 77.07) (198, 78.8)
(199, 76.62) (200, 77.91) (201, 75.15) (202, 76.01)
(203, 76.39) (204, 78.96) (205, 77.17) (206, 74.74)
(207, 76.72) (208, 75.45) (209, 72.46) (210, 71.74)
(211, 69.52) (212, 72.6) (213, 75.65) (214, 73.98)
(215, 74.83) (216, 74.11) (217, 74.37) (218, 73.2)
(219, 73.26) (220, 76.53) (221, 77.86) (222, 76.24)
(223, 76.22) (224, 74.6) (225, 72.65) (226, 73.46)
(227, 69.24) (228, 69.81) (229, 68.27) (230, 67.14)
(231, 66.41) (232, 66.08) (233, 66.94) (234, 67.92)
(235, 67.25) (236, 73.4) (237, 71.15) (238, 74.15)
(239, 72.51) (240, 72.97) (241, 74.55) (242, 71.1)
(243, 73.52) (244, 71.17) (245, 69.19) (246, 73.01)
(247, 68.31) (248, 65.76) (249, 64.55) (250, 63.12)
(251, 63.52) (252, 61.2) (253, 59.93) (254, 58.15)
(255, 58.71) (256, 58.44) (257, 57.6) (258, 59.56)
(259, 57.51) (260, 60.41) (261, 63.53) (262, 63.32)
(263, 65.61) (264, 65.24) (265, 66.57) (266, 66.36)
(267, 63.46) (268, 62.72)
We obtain -4.36 K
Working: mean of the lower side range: 54.9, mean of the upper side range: 75.1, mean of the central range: 71.8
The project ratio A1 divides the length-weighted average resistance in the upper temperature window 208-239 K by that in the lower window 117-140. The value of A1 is 1.3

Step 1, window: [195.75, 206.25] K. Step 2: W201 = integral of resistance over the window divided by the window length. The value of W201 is 76.8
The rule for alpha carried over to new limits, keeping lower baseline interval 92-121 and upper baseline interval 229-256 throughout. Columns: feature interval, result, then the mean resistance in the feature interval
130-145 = -1.4 K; 63.3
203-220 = -2.5 K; 74.4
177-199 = -4.8 K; 76.1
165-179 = -2.9 K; 73.5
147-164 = -3.8 K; 72.8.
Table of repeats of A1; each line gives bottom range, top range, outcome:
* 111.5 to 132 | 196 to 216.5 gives 1.52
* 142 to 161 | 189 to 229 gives 1.06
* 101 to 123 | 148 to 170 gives 1.39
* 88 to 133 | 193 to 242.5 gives 1.34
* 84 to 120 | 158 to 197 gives 1.33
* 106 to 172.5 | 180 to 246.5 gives 1.17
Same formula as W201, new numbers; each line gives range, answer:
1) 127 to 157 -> 65.8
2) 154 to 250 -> 73.6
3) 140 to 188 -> 72.5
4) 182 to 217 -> 75.8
